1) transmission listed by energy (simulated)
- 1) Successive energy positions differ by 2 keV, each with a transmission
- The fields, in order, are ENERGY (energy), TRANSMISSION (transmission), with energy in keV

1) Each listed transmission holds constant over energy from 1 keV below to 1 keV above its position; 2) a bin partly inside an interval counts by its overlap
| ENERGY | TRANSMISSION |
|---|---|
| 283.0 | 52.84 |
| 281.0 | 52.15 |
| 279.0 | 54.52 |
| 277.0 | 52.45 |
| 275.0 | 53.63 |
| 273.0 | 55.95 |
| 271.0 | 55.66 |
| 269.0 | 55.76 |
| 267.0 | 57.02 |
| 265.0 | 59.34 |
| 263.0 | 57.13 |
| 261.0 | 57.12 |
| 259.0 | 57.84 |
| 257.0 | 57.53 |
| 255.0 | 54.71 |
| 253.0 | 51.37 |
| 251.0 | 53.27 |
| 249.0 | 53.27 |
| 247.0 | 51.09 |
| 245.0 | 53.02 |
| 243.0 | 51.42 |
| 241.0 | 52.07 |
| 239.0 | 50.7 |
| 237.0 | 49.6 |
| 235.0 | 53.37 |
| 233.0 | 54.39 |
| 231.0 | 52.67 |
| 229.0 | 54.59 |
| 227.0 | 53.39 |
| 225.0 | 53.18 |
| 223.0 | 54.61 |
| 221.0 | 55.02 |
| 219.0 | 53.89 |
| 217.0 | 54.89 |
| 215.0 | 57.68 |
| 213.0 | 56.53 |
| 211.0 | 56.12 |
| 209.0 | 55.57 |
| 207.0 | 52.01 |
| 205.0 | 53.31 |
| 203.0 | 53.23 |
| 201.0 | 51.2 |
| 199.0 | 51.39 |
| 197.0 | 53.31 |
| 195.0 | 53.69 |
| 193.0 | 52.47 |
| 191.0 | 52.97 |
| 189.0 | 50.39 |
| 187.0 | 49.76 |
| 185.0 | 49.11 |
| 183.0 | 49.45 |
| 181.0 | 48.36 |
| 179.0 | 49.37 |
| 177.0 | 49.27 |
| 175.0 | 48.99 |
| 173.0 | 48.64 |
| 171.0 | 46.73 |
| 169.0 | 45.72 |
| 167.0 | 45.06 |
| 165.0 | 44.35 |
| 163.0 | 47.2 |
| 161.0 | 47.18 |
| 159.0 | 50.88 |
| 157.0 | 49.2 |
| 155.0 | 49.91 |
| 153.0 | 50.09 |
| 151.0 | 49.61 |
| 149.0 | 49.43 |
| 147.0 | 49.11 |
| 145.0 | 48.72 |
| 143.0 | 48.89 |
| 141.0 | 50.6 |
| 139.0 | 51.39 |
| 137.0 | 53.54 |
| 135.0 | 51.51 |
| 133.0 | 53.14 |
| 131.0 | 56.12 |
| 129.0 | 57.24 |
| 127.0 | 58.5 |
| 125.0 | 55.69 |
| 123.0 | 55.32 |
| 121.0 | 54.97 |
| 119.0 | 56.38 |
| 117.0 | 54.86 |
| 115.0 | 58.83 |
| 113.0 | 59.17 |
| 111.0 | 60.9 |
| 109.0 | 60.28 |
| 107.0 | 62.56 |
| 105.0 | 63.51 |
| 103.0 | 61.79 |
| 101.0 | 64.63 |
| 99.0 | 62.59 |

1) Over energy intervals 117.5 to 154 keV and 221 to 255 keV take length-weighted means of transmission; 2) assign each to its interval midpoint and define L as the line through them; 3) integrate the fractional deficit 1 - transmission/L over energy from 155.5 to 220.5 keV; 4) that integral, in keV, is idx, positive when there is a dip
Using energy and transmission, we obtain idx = 2.33 keV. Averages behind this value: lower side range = 52.8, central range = 50.9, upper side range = 52.8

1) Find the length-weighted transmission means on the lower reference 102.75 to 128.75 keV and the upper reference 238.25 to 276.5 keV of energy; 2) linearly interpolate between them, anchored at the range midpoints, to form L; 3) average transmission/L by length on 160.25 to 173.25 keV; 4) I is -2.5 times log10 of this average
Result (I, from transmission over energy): 0.23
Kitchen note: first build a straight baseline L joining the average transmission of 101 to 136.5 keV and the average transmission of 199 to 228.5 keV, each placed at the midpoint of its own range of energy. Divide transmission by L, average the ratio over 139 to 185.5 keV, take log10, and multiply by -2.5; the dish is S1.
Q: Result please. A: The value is 0.16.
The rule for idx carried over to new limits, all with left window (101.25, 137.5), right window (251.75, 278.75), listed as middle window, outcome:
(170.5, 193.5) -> 2.9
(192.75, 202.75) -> 0.7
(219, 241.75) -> 1.3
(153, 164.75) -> 1.7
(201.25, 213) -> 0.5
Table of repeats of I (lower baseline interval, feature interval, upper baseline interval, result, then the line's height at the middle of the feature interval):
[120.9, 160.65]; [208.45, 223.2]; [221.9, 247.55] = -0.06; 52.5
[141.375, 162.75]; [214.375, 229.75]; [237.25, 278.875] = -0.04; 52.7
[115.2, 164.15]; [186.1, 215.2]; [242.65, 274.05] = 0.01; 53.7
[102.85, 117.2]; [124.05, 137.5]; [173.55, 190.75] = 0.04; 57.3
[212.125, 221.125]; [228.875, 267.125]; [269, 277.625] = 0.02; 55.1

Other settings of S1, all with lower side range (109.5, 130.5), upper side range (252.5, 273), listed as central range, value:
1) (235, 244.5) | 0.11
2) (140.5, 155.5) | 0.15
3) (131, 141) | 0.09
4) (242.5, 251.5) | 0.08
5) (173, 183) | 0.16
